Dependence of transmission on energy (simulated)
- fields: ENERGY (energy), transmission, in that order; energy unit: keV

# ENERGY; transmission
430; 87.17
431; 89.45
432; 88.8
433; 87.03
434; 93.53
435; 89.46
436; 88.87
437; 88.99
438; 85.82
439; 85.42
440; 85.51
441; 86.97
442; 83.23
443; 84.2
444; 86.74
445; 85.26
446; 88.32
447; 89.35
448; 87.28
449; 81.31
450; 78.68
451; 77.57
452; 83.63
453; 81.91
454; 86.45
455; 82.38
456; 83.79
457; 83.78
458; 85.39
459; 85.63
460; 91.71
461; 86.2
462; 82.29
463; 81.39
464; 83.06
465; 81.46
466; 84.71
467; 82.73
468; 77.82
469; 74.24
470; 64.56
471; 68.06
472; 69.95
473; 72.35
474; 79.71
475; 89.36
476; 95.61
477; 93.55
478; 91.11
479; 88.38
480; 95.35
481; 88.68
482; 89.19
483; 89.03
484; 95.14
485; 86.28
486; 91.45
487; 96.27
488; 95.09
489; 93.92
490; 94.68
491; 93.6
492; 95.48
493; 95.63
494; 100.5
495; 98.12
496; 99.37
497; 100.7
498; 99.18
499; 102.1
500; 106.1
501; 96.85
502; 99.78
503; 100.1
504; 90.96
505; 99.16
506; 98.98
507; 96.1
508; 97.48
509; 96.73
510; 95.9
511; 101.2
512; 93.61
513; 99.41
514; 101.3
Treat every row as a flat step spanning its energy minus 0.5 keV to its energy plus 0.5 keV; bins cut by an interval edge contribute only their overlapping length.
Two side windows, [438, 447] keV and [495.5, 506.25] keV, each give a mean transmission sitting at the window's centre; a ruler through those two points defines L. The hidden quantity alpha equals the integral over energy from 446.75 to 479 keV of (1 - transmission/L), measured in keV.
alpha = 2.9 keV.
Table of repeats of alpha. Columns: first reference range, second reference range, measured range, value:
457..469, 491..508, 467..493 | 1.1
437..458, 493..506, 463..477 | 1.8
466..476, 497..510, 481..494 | -0.8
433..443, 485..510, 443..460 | 1.0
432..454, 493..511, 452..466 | 0.8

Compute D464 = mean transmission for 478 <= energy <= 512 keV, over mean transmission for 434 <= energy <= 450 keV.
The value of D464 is 1.11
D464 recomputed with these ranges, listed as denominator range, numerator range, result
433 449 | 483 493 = 1.07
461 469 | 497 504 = 1.22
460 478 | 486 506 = 1.21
